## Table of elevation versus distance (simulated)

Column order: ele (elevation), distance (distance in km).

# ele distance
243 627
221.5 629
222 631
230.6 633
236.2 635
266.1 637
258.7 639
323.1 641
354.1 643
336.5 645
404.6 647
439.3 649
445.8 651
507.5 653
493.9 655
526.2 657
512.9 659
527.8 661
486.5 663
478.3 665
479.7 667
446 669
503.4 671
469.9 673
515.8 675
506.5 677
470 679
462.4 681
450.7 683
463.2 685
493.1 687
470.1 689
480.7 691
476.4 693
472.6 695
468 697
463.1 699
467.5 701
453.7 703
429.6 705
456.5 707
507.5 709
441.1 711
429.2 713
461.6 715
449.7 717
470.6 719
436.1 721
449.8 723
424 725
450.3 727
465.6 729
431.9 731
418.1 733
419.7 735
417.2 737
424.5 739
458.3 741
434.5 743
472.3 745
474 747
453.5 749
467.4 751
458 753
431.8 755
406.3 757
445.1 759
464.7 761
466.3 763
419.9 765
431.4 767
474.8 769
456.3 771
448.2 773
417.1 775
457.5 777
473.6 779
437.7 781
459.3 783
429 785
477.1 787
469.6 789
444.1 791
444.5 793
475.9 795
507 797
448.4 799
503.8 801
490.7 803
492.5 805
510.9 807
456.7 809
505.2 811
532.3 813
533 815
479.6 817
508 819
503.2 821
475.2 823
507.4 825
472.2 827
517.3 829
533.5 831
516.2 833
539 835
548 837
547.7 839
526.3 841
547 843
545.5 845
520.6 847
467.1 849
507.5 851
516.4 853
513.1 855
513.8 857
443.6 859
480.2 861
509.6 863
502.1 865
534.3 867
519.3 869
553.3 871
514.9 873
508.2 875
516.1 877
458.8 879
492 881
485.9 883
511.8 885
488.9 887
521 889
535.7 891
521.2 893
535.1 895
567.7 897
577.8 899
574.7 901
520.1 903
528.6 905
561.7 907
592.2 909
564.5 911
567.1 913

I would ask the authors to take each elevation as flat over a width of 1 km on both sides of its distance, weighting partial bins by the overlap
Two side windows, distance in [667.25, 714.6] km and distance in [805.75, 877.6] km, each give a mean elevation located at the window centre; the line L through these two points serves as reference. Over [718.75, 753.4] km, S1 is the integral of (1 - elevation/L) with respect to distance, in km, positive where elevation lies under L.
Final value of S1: 2.66 km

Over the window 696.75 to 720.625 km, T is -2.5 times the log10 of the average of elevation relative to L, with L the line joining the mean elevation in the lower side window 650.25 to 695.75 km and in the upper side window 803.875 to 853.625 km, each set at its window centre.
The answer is 0.08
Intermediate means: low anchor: 485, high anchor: 512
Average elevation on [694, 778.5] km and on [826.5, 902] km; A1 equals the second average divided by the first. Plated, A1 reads 1.2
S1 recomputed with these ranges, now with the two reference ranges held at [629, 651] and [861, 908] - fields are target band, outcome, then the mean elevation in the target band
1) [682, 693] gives -3.79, 472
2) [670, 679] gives -4.14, 496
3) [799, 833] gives -2.75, 500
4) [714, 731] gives -3.05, 450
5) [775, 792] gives -0.75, 454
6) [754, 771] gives -1.10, 443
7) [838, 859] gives -1.11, 517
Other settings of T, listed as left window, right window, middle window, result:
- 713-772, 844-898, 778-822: -0.01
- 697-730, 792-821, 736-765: 0.05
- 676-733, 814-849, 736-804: 0.08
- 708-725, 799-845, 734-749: 0.06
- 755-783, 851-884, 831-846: -0.11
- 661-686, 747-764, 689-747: 0.03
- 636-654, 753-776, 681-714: -0.16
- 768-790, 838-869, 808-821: -0.05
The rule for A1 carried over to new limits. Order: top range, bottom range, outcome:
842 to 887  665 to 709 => 1.07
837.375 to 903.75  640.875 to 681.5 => 1.11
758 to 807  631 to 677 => 1.10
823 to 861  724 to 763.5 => 1.16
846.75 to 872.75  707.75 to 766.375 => 1.13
